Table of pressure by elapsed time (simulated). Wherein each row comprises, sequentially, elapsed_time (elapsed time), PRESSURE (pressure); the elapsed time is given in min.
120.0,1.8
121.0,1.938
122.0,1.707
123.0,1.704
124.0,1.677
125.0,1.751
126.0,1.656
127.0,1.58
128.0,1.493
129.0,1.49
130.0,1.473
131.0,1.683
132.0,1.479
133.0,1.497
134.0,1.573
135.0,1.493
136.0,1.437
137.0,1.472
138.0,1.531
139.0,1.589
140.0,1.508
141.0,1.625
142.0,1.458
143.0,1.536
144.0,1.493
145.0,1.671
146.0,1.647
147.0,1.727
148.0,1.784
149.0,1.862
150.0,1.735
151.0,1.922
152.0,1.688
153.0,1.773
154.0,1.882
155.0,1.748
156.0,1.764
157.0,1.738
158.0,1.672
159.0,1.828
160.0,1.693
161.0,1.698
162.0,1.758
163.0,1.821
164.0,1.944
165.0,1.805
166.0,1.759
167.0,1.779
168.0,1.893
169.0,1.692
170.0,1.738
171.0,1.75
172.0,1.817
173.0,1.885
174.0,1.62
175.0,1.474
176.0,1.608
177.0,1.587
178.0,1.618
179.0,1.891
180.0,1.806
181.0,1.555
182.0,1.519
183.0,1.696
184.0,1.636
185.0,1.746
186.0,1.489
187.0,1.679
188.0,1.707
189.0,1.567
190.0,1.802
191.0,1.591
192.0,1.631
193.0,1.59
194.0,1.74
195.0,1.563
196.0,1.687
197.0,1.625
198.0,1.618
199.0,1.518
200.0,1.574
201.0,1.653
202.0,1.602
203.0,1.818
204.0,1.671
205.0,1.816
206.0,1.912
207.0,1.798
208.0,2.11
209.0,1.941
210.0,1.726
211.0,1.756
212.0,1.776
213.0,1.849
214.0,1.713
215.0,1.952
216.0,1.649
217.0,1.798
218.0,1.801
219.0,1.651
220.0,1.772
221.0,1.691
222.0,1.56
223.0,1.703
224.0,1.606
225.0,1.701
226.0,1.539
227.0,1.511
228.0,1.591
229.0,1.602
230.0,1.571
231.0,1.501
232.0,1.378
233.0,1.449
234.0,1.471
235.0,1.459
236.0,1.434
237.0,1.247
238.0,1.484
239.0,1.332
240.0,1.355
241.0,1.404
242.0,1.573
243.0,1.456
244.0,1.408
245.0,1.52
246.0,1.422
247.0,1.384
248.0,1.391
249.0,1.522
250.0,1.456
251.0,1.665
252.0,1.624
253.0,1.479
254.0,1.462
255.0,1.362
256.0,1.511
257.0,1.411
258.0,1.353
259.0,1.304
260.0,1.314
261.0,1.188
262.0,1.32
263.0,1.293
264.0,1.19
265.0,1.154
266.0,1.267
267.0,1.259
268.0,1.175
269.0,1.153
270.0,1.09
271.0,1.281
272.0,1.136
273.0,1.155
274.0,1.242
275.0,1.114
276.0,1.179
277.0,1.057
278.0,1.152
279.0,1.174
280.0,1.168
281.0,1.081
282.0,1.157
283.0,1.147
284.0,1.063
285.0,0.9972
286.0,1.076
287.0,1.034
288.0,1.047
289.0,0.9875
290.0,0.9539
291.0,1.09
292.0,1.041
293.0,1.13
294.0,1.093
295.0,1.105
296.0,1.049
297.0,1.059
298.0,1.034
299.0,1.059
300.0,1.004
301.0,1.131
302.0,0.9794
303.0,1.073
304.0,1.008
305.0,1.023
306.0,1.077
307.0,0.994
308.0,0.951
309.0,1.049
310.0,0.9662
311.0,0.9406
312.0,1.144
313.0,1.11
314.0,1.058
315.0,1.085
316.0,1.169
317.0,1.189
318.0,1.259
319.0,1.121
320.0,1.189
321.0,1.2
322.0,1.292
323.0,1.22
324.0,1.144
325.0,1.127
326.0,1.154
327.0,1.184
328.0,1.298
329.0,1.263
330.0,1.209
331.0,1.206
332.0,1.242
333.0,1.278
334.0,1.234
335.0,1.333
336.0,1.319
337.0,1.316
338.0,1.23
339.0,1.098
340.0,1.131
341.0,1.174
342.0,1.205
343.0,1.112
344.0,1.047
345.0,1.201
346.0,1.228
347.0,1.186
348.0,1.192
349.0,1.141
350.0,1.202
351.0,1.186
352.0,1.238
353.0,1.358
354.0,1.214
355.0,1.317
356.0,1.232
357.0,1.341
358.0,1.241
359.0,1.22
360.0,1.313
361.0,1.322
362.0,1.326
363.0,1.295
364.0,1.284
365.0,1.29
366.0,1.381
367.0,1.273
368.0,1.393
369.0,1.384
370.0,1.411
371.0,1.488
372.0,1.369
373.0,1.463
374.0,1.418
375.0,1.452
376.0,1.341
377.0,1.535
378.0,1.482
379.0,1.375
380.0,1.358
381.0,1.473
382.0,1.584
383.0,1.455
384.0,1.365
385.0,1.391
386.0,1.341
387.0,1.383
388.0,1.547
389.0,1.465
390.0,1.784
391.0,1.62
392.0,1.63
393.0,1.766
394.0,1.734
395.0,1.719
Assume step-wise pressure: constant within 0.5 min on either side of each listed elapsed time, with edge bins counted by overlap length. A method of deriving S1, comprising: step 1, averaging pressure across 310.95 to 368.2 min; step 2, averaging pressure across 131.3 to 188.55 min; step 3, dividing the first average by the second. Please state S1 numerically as 0.73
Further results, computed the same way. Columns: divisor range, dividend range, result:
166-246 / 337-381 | 0.79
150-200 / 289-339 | 0.66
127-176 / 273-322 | 0.65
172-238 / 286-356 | 0.69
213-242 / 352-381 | 0.86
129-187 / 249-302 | 0.71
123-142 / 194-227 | 1.10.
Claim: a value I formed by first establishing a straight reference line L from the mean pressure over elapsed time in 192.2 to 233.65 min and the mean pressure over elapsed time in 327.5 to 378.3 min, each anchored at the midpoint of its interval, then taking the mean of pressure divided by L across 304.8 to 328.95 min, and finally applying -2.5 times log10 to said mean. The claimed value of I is 0.22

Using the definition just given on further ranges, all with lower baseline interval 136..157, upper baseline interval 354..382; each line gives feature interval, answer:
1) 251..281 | 0.19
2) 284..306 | 0.36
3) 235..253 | 0.06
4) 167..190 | -0.04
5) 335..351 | 0.17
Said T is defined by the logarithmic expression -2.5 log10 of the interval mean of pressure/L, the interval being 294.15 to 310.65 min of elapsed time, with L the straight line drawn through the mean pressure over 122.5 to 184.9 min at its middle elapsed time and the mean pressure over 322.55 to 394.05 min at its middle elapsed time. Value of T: 0.34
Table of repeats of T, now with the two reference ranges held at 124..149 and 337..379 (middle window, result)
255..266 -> 0.09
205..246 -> -0.11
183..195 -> -0.10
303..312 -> 0.31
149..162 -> -0.14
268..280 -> 0.20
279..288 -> 0.26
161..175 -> -0.16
